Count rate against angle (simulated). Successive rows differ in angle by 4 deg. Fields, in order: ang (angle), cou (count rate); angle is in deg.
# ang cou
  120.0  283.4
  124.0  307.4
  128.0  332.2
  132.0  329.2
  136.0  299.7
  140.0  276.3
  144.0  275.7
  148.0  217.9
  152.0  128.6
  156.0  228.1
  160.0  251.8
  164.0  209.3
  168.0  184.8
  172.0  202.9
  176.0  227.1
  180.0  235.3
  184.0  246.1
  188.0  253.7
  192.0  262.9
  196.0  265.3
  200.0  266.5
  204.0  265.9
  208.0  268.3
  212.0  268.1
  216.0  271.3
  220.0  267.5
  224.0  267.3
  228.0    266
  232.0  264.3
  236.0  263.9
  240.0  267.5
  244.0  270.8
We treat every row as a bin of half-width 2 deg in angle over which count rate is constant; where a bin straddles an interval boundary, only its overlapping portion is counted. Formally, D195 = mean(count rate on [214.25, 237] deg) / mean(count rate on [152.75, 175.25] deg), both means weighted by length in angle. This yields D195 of 1.26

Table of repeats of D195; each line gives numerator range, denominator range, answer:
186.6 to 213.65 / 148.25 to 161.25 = 1.31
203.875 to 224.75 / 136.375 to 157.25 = 1.16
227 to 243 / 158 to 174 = 1.25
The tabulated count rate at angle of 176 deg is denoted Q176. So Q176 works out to 227.1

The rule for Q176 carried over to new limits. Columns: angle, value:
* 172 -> 202.9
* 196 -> 265.3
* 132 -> 329.2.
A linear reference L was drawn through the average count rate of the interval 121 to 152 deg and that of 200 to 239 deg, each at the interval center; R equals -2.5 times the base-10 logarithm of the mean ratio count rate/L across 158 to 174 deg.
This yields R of 0.28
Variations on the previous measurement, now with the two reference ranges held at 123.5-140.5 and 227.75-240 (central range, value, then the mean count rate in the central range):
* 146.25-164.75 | 0.41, 207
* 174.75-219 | 0.10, 258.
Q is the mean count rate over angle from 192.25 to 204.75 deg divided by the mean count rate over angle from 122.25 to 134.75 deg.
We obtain 0.82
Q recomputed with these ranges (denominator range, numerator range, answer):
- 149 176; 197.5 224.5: 1.32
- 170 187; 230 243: 1.16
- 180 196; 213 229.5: 1.06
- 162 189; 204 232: 1.21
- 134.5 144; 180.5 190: 0.87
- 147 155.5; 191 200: 1.49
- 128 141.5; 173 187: 0.77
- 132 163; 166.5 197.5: 0.96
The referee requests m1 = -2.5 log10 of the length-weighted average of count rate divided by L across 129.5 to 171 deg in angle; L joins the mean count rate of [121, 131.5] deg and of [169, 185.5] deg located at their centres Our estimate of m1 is 0.15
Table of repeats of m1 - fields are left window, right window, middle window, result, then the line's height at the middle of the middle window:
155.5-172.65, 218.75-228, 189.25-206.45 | -0.09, 245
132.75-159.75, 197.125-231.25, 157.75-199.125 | 0.09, 255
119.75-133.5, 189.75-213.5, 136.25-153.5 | 0.28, 304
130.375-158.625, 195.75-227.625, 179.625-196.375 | 0.03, 261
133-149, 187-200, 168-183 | 0.21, 266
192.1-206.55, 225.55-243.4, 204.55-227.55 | -0.01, 266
